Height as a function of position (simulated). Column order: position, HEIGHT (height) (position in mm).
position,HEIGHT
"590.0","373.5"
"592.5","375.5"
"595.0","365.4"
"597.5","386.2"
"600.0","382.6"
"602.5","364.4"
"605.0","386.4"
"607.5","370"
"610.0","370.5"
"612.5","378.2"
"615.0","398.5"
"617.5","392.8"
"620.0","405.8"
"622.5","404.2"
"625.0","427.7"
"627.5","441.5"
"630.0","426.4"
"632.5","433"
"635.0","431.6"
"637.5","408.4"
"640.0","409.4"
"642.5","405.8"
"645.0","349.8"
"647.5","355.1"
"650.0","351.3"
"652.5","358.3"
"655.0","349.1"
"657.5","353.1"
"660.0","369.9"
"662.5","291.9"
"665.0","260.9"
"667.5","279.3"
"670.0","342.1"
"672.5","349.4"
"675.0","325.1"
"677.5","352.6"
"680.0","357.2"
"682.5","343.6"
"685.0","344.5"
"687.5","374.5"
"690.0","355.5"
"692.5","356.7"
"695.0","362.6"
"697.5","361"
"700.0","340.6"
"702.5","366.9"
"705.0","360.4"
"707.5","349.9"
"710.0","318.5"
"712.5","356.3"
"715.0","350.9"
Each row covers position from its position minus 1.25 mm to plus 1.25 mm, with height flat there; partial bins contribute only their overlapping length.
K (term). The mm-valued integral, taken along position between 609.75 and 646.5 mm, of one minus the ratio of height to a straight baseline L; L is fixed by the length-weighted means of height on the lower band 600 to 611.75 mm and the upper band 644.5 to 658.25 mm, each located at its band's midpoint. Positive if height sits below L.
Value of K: -4.3 mm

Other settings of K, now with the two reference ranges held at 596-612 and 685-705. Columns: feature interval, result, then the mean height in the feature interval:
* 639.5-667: 1.5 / 347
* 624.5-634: -1.6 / 432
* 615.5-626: -0.9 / 406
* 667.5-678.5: 0.9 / 335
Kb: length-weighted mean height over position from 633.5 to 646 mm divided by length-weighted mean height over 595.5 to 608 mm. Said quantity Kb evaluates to 1.07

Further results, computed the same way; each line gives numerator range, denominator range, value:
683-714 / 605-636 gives 0.87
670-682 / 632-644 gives 0.83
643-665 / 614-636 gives 0.82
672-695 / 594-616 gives 0.93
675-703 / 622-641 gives 0.84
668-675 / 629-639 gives 0.79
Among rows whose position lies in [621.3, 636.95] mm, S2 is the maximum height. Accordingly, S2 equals 441.5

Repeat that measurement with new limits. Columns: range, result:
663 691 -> 374.5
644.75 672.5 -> 369.9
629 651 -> 433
